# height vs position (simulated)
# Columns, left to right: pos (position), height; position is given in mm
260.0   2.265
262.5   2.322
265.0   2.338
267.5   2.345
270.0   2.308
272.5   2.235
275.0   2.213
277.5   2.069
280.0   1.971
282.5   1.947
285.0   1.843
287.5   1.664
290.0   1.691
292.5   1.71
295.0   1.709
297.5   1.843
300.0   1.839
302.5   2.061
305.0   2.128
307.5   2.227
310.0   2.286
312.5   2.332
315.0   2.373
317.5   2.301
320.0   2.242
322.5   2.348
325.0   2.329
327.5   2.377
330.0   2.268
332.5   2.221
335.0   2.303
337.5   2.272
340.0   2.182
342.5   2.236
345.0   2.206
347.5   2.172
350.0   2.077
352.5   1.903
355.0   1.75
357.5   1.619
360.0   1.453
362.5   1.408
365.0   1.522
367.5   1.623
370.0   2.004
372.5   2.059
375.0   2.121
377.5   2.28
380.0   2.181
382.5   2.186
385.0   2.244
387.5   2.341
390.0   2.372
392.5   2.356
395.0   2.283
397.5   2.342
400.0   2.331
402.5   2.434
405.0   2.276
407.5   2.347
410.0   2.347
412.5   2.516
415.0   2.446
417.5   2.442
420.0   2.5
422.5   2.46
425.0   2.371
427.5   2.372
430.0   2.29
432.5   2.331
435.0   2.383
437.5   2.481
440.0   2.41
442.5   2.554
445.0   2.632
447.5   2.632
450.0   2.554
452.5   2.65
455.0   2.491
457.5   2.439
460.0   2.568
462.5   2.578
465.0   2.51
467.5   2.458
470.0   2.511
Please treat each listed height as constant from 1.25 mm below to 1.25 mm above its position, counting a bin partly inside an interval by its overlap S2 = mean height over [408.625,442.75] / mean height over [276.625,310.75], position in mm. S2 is 1.26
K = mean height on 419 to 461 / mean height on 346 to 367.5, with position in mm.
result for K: 1.43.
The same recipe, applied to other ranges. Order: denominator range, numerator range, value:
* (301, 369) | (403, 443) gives 1.16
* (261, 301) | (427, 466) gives 1.24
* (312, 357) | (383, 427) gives 1.08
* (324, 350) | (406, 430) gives 1.07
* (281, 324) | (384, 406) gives 1.15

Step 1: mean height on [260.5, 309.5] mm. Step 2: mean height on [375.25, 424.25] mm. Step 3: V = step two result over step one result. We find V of 1.16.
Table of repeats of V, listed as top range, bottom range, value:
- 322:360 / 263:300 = 1.07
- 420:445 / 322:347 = 1.07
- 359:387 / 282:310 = 1.02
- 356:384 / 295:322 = 0.87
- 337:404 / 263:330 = 0.98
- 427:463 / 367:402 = 1.13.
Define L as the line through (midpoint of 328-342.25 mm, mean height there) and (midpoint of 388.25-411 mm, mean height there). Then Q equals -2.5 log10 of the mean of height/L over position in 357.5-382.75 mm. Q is 0.233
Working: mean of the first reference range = 2.25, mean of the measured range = 1.86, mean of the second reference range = 2.34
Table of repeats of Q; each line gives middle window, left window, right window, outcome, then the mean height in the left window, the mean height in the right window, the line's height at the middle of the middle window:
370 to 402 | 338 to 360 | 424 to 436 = -0.05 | 1.99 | 2.35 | 2.16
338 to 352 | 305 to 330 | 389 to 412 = 0.07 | 2.3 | 2.35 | 2.32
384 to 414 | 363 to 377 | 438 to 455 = -0.11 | 1.86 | 2.56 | 2.13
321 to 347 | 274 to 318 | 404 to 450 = -0.07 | 2.01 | 2.44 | 2.13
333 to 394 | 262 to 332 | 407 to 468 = 0.12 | 2.12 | 2.47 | 2.29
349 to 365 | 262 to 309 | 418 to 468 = 0.31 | 2.02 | 2.48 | 2.23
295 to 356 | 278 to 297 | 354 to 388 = -0.17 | 1.8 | 1.91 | 1.85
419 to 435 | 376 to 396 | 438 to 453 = 0.04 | 2.28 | 2.56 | 2.47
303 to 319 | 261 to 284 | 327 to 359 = -0.06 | 2.19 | 2.11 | 2.15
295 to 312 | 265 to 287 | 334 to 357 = 0.03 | 2.11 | 2.1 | 2.11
